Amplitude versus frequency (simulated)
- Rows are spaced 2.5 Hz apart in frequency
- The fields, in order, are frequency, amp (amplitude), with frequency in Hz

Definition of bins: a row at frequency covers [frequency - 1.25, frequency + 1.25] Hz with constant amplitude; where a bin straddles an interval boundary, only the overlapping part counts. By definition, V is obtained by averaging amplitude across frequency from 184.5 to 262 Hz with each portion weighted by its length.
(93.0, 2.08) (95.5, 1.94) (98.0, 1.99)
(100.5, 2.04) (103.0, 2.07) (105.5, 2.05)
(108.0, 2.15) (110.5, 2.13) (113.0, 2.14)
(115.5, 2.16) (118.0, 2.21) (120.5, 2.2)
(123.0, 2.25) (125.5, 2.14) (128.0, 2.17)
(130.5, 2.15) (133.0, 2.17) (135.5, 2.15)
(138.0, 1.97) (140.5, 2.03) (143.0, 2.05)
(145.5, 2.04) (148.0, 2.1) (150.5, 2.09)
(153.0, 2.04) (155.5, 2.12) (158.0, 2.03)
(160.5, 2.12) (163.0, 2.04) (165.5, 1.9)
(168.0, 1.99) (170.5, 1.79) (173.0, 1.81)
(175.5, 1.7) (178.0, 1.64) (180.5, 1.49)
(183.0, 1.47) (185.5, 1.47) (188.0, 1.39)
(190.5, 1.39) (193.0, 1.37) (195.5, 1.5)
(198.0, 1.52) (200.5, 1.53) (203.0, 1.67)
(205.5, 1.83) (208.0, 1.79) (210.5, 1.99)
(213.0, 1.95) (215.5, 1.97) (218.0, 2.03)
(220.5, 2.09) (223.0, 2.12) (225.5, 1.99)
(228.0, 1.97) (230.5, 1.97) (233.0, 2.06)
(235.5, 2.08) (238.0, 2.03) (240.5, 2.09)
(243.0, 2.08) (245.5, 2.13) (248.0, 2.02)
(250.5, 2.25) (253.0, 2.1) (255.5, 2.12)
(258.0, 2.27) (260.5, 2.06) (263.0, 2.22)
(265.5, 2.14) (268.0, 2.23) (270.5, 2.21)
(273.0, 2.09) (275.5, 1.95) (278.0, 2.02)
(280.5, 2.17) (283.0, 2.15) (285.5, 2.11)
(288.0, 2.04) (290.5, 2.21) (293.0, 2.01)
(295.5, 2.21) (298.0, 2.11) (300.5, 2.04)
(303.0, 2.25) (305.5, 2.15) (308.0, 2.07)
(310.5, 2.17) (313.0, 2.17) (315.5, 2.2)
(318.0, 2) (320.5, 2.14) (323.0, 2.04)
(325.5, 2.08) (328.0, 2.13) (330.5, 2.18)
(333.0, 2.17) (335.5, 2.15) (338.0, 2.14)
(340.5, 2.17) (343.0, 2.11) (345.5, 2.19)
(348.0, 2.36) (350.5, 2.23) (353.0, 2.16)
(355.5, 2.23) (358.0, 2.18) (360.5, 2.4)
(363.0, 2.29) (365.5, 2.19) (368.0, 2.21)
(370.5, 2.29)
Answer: 1.9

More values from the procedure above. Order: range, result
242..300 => 2.13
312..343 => 2.13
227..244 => 2.04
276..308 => 2.12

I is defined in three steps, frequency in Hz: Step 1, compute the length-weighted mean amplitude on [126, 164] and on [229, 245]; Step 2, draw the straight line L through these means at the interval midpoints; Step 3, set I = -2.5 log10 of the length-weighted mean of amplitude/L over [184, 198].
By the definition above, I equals 0.40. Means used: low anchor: 2.09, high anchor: 2.05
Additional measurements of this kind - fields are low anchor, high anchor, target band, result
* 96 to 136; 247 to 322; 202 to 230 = 0.097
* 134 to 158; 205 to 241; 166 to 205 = 0.264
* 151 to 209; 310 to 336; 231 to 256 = -0.101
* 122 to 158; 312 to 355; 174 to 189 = 0.348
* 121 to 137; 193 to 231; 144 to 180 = 0.051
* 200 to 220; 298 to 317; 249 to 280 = -0.061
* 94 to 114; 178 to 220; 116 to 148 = -0.098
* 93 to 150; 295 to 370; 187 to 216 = 0.275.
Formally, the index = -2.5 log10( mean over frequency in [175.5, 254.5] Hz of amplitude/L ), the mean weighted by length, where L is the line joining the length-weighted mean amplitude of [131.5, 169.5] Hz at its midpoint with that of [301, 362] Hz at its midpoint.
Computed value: 0.14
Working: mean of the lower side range 2.05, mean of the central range 1.84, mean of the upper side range 2.17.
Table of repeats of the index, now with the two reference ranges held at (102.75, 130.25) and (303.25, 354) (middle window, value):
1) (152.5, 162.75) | 0.04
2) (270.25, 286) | 0.03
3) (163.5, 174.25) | 0.15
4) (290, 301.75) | 0.02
